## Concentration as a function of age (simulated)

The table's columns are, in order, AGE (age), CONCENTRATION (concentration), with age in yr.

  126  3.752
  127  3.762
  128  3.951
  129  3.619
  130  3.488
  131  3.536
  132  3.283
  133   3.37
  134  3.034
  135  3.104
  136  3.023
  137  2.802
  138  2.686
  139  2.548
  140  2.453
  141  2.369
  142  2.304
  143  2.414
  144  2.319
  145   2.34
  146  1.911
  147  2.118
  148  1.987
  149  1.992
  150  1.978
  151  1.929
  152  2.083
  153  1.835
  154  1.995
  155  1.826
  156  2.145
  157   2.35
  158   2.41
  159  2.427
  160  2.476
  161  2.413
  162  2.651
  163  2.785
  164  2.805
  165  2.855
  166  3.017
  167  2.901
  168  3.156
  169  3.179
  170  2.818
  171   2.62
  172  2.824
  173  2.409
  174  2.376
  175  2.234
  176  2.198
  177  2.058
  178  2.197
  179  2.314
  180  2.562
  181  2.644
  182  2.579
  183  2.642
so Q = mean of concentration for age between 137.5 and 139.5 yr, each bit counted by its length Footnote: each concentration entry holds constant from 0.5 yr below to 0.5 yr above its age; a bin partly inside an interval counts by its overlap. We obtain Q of 2.62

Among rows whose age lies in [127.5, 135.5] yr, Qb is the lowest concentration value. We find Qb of 3.034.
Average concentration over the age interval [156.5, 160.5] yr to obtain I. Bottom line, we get 2.42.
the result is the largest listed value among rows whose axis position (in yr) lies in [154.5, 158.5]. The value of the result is 2.41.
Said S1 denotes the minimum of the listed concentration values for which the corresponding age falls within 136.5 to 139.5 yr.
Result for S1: 2.548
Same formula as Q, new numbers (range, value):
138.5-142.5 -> 2.42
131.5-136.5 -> 3.16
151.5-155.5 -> 1.93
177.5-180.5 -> 2.36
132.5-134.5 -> 3.2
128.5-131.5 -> 3.55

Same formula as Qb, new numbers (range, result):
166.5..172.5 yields 2.62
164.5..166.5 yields 2.855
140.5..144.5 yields 2.304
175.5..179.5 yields 2.058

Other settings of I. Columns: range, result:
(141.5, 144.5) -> 2.35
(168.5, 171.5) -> 2.87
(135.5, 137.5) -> 2.91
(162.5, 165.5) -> 2.81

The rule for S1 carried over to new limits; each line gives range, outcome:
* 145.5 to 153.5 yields 1.835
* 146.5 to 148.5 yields 1.987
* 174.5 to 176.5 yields 2.198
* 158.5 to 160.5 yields 2.427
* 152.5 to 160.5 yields 1.826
